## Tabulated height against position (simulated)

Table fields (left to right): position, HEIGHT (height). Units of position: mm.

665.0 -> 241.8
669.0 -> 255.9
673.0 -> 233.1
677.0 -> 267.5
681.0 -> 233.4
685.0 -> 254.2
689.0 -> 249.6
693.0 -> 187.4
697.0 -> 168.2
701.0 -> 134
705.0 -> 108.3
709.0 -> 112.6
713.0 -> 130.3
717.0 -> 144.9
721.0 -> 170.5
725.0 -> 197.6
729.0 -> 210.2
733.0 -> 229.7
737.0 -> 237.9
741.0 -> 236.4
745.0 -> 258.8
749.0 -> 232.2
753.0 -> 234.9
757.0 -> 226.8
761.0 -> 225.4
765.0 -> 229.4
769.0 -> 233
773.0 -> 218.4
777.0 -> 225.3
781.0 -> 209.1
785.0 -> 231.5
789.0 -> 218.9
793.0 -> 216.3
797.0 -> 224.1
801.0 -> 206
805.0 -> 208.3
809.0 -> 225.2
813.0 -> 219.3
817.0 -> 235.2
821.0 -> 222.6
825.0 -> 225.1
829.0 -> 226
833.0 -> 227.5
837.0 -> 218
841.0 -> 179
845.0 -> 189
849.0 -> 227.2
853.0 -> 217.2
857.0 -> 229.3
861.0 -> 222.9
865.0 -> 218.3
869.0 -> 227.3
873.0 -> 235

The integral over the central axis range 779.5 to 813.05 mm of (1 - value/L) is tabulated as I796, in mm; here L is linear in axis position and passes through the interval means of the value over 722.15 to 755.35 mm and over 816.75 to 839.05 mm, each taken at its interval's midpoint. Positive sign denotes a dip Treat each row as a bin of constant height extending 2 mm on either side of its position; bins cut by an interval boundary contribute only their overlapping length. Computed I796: 1.2 mm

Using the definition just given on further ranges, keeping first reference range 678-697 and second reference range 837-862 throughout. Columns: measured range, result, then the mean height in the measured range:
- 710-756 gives 3.3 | 206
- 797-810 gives 0.1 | 214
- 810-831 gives -1.2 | 226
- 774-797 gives -0.4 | 220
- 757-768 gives -0.4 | 228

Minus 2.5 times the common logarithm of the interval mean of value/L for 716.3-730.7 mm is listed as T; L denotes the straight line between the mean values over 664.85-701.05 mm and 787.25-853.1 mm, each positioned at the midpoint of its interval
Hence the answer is 0.21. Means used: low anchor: 226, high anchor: 217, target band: 183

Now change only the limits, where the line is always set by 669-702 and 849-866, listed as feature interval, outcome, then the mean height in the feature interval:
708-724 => 0.46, 145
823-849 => 0.05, 212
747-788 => -0.02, 226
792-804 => 0.04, 215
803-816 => 0.02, 219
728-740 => -0.03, 228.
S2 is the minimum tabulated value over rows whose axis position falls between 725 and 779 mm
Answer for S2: 197.6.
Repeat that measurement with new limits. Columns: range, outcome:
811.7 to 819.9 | 219.3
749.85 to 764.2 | 225.4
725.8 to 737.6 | 210.2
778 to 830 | 206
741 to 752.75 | 232.2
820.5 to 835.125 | 222.6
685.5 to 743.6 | 108.3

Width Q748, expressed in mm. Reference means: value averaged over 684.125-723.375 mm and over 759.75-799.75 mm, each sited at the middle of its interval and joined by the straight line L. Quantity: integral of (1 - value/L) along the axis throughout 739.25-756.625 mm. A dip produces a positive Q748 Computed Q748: -3.6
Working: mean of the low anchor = 164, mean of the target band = 239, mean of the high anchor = 223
